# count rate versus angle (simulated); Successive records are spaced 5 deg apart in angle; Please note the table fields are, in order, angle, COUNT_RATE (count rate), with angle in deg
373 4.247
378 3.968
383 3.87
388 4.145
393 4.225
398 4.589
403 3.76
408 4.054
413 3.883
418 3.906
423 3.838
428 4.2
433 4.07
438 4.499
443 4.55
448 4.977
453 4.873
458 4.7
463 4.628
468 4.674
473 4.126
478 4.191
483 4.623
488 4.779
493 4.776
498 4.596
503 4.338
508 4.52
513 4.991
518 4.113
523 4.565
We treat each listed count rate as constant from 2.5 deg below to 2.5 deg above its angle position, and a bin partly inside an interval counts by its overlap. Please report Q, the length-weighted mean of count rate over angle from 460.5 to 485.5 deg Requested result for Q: 4.45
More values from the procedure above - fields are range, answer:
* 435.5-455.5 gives 4.72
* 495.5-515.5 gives 4.61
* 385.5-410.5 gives 4.15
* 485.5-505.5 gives 4.62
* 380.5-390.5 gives 4.01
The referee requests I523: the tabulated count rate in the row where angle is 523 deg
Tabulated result 4.565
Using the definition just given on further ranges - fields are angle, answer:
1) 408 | 4.054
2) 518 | 4.113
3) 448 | 4.977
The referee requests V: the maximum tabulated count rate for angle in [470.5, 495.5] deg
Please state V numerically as 4.779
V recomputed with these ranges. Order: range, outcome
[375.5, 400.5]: 4.589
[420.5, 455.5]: 4.977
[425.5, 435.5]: 4.2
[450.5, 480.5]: 4.873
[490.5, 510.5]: 4.776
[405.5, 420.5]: 4.054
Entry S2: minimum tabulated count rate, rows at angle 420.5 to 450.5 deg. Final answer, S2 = 3.838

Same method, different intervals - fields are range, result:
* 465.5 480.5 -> 4.126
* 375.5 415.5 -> 3.76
